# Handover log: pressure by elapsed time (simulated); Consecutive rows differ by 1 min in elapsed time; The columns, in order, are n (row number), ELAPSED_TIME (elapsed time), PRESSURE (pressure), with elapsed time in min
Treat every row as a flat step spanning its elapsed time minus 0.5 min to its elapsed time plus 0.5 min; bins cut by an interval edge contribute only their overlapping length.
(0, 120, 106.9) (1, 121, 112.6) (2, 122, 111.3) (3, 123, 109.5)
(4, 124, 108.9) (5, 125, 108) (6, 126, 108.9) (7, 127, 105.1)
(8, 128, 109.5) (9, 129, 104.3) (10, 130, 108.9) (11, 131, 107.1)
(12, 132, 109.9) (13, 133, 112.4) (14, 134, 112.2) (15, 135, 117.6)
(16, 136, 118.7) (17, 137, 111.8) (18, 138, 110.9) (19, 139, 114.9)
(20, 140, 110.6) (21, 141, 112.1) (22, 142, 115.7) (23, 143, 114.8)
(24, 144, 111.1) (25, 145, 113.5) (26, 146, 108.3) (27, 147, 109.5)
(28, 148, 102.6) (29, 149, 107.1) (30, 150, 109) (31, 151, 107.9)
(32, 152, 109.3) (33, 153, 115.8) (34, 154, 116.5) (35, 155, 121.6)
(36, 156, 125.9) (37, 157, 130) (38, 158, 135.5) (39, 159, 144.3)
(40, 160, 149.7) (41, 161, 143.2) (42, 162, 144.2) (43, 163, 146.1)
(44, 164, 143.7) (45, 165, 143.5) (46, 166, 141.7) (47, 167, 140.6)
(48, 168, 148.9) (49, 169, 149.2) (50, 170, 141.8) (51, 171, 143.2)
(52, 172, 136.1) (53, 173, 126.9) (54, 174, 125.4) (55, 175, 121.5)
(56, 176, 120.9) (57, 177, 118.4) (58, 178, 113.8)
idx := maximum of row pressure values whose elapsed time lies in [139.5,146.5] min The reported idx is 115.7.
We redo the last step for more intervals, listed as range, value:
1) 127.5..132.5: 109.9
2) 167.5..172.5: 149.2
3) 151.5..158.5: 135.5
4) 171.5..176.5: 136.1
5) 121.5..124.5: 111.3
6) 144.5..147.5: 113.5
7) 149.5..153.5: 115.8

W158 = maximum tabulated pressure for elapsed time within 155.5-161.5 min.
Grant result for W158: 149.7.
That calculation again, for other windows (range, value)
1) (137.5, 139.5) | 114.9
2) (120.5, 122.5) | 112.6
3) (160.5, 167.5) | 146.1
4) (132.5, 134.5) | 112.4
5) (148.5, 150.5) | 109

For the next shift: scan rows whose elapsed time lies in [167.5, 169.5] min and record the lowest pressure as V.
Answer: 148.9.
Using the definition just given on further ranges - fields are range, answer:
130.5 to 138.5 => 107.1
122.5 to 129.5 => 104.3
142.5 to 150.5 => 102.6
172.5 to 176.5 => 120.9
